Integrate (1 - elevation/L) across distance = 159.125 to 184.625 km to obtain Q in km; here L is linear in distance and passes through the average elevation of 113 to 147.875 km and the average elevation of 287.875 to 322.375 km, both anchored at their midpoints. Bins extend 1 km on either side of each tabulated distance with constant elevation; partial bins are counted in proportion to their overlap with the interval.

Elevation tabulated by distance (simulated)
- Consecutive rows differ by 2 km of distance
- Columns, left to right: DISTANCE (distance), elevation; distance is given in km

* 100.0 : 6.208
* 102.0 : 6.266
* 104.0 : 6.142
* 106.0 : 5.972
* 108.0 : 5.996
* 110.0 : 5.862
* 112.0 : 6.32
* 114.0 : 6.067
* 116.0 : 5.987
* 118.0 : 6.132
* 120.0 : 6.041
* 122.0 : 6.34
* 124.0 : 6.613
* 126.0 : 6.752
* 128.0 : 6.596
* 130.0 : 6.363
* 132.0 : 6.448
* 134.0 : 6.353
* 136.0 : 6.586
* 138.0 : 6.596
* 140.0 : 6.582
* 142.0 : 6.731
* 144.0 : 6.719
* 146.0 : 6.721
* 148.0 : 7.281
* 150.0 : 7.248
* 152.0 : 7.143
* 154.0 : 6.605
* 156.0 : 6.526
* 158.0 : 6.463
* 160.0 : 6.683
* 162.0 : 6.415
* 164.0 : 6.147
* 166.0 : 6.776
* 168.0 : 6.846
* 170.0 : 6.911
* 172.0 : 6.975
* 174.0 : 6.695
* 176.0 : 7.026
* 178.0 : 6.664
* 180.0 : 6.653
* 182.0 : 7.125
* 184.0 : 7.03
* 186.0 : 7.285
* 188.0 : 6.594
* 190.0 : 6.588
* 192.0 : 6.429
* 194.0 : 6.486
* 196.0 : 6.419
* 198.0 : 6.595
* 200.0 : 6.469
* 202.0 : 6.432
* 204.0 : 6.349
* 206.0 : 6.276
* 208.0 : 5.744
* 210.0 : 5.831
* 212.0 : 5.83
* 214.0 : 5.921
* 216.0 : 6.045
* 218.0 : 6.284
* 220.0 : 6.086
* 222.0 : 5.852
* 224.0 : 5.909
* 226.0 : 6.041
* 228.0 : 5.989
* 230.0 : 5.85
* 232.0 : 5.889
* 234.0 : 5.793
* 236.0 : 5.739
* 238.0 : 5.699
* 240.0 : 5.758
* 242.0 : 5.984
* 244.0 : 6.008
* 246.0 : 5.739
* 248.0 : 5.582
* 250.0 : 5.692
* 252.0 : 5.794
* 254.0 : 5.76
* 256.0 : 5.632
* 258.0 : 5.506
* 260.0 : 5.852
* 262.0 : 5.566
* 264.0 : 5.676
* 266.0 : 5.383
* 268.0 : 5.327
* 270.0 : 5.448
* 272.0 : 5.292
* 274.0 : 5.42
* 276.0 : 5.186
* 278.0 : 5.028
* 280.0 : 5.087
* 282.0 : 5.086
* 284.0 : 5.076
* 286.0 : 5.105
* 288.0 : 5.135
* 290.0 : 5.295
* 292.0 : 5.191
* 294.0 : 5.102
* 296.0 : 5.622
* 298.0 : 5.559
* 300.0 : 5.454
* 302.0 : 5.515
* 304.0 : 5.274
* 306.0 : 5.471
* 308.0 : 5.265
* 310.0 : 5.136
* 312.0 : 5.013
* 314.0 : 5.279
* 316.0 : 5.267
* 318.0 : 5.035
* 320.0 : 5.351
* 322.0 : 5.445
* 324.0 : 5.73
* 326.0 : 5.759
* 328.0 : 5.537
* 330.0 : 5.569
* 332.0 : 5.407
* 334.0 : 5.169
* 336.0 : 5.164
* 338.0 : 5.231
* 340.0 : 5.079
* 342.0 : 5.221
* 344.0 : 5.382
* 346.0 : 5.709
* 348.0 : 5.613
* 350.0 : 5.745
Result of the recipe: -2.3 km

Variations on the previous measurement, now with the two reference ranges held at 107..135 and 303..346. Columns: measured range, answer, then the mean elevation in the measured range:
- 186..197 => -1.2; 6.57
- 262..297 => 1.7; 5.27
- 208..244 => -0.8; 5.91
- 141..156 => -1.8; 6.89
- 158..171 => -1.2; 6.62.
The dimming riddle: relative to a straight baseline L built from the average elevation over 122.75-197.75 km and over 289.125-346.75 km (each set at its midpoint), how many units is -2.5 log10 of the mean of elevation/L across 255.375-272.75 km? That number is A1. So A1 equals 0.056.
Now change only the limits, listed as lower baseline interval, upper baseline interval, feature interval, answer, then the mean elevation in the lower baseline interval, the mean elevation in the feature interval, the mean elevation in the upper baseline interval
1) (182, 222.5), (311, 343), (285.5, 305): 0.05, 6.35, 5.33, 5.33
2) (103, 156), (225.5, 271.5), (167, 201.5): -0.11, 6.47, 6.75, 5.72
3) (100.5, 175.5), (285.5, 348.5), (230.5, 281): 0.03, 6.51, 5.6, 5.35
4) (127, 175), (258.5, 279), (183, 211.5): -0.05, 6.68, 6.46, 5.42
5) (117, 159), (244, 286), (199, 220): -0.03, 6.61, 6.12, 5.46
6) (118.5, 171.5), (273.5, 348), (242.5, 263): 0.01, 6.63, 5.72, 5.31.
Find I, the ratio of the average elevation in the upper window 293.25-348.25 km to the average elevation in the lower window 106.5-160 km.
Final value 0.83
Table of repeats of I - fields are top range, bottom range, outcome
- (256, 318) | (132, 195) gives 0.79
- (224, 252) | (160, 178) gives 0.87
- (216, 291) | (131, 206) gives 0.84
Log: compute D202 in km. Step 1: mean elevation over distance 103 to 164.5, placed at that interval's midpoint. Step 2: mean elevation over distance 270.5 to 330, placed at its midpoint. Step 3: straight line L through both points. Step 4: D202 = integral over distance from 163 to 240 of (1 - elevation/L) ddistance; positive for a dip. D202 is -4.4 km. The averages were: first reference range 6.47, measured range 6.34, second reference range 5.31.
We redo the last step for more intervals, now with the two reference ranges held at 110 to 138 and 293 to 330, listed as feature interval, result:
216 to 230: -0.4 km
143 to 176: -3.2 km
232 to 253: -0.2 km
